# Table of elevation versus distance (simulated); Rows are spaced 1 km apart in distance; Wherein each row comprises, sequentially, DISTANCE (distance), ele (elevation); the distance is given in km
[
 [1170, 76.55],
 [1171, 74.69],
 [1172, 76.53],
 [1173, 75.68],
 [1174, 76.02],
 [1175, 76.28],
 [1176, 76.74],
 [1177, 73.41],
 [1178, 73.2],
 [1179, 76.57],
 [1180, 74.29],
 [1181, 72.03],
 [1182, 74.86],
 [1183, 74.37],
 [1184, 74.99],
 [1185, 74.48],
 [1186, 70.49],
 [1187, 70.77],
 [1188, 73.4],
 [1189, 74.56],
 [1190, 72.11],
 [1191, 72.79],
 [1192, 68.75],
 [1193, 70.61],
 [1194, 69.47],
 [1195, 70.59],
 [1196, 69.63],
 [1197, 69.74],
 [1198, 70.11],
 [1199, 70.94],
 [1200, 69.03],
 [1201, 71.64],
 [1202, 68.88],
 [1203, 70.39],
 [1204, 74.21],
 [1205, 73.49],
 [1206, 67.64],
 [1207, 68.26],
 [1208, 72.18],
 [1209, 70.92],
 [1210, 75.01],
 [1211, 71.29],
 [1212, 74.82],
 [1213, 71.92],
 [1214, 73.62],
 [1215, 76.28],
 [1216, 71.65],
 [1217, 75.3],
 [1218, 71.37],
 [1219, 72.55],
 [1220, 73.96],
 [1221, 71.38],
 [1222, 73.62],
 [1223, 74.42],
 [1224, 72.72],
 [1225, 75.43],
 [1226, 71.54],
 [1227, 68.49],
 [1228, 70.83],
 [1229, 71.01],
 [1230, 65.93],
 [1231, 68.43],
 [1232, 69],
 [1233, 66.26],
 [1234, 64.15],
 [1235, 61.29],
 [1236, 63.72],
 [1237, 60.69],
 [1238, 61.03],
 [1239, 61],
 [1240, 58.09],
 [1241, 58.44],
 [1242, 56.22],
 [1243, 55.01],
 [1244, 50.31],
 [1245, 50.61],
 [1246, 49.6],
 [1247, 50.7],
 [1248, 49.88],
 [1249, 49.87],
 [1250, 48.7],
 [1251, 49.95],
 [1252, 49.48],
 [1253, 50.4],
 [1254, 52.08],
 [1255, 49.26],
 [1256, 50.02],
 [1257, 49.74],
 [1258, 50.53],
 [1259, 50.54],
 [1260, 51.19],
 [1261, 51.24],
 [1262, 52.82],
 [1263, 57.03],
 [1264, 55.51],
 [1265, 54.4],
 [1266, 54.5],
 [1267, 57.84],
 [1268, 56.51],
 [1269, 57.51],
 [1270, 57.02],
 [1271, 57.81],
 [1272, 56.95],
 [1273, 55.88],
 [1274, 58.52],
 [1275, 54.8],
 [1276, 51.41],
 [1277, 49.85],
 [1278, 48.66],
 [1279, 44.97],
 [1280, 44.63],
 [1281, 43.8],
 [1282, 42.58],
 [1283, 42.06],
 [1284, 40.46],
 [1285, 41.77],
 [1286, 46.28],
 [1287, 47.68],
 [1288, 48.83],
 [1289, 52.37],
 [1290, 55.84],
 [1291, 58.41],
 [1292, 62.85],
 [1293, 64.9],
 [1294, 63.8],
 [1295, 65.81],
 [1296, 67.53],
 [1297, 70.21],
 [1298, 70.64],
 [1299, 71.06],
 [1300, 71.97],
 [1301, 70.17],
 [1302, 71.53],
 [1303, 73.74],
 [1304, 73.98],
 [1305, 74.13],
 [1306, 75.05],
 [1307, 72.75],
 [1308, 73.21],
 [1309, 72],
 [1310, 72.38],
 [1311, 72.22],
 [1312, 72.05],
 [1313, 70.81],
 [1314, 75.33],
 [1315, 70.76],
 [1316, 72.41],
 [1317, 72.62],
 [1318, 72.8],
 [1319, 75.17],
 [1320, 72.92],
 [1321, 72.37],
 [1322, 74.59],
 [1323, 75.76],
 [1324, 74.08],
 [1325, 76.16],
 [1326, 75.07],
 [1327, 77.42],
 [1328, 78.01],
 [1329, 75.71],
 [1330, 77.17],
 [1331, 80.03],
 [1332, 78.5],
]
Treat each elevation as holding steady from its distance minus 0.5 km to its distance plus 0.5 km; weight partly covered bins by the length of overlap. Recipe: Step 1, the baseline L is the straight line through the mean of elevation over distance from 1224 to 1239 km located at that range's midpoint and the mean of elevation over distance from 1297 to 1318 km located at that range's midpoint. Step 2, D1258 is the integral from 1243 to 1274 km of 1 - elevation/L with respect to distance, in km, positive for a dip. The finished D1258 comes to 7.3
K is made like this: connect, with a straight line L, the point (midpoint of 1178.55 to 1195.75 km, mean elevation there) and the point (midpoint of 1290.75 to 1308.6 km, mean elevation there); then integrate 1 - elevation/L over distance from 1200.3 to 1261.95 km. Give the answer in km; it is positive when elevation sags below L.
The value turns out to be 7.05 km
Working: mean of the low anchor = 72.6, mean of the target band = 63.4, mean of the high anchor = 69.7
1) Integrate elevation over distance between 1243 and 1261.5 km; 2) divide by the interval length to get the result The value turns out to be 50.4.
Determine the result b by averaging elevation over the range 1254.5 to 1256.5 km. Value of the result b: 49.6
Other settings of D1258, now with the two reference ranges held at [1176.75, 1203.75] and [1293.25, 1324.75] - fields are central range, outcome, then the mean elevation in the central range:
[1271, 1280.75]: 2.7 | 51.8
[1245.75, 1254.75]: 2.7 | 50.1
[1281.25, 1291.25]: 3.4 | 47.3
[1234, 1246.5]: 2.5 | 57.4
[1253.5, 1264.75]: 3.1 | 51.9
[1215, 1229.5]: -0.1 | 72.6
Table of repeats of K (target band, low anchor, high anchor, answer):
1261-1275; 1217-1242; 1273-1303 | 0.9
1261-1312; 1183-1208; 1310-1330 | 9.8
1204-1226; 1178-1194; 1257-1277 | -2.1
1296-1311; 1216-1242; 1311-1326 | 0.1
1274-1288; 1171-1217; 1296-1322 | 5.0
